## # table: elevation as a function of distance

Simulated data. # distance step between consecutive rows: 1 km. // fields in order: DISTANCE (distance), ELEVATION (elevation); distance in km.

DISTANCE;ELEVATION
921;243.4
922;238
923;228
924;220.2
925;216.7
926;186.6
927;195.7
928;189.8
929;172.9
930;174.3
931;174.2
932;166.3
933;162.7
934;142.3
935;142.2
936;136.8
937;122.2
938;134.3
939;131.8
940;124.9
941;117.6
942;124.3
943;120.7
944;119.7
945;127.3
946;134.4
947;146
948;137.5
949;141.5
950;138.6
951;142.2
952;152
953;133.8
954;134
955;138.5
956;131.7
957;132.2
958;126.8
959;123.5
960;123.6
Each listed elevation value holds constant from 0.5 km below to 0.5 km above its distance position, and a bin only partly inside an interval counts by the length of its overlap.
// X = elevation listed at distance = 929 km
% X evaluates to 172.9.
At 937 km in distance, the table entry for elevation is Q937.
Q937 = 122.2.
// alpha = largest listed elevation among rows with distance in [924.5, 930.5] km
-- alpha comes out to 216.7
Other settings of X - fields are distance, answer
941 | 117.6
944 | 119.7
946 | 134.4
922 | 238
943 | 120.7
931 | 174.2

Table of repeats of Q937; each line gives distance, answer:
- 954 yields 134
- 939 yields 131.8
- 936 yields 136.8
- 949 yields 141.5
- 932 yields 166.3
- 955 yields 138.5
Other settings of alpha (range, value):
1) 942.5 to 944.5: 120.7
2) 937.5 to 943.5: 134.3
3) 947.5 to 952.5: 152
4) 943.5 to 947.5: 146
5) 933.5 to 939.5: 142.3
